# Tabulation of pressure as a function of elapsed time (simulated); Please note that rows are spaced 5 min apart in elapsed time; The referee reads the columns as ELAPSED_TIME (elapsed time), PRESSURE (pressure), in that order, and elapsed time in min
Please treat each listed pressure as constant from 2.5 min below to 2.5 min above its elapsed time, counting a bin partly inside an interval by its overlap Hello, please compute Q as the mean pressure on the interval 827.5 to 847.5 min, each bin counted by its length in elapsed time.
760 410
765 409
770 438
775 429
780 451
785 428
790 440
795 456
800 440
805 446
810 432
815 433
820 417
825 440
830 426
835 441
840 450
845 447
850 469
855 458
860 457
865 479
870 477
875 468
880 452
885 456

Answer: 441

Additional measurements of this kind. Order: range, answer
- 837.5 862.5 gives 456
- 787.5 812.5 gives 443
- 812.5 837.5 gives 431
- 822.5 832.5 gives 433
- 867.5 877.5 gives 472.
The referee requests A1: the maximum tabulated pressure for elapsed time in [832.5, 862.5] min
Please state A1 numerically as 469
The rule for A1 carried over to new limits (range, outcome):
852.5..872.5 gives 479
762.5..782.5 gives 451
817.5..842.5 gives 450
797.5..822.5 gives 446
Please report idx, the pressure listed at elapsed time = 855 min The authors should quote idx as 458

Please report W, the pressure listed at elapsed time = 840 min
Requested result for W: 450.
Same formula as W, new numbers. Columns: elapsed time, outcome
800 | 440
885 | 456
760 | 410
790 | 440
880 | 452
